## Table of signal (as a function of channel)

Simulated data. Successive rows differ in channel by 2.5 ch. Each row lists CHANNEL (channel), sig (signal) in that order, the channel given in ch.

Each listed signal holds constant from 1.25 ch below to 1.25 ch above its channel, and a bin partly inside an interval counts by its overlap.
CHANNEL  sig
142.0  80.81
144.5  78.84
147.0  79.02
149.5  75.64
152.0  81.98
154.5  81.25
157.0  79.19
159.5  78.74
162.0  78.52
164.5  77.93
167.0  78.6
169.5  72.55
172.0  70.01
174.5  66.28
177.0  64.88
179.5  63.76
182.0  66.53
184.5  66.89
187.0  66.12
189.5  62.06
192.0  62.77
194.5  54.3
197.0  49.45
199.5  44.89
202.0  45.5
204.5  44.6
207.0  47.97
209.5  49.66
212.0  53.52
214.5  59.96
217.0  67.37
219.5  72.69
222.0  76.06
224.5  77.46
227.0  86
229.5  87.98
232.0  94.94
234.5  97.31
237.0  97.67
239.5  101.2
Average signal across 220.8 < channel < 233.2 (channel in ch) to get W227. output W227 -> 84.5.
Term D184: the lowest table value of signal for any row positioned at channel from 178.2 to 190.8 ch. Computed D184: 62.06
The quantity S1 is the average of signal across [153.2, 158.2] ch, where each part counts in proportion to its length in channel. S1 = 80.2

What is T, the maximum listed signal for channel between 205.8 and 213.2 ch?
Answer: 53.52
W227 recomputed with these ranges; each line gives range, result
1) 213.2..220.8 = 66.6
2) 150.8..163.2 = 79.9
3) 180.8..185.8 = 66.7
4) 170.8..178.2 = 67.1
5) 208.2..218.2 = 57.5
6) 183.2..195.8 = 62.4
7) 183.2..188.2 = 66.5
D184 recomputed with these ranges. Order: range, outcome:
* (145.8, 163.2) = 75.64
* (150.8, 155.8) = 81.25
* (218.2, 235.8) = 72.69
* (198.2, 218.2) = 44.6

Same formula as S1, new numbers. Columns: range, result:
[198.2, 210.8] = 46.6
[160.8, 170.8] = 76.9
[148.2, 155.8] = 79.6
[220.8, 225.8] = 76.9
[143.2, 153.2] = 78.9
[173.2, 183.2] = 65.4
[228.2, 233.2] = 91.4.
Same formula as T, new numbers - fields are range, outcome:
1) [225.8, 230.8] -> 87.98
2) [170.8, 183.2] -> 70.01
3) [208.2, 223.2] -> 76.06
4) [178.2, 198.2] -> 66.89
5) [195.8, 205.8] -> 49.45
